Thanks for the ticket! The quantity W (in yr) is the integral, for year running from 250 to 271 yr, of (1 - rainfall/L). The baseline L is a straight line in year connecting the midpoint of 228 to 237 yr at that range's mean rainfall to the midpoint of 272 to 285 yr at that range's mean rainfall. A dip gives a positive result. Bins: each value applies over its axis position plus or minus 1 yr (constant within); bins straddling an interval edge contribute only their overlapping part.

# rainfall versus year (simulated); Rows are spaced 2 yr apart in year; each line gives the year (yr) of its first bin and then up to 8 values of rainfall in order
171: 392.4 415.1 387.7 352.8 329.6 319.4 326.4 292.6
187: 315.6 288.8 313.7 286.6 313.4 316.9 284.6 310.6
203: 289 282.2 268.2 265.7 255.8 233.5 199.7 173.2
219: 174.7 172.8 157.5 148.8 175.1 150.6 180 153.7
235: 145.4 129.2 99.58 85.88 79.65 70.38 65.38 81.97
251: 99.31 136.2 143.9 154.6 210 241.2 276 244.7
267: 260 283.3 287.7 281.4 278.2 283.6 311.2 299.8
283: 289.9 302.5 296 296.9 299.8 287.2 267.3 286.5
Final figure 2.9 yr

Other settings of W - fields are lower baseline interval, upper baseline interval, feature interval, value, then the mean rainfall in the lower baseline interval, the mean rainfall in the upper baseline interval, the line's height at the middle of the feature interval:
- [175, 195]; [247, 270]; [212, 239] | 8.86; 318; 188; 246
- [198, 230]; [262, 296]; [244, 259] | 8.40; 221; 285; 258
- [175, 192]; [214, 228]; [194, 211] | -3.06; 322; 172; 246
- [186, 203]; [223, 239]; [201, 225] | 0.40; 303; 151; 226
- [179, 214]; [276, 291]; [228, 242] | 7.59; 293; 297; 295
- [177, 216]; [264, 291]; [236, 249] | 9.04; 291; 286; 288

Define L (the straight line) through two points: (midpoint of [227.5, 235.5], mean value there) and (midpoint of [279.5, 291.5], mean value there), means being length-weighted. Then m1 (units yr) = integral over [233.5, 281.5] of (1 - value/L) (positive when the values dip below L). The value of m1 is 9.6 yr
